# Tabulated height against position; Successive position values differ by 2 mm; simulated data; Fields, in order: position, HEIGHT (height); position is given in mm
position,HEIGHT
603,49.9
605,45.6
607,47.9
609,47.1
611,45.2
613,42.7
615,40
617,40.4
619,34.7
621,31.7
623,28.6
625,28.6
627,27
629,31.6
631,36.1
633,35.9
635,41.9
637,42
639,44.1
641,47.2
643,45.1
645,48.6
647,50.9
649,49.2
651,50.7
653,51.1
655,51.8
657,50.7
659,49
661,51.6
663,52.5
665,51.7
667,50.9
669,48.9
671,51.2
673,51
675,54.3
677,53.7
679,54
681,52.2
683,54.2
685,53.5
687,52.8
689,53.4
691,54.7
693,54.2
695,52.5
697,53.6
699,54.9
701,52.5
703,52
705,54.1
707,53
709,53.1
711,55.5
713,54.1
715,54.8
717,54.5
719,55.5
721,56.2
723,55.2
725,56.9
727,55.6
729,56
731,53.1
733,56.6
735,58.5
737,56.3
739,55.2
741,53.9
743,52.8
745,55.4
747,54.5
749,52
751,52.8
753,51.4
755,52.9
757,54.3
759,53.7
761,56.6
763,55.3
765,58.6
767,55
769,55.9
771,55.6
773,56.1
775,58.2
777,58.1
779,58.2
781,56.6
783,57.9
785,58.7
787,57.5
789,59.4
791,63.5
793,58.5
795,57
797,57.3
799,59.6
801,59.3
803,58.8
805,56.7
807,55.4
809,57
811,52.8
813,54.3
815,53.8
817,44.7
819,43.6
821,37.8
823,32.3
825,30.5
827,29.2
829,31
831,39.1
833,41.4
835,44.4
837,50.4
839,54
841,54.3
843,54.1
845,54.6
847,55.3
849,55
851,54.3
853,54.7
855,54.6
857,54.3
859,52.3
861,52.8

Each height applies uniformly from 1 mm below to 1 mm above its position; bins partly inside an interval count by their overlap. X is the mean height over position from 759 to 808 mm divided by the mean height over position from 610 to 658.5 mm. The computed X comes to 1.39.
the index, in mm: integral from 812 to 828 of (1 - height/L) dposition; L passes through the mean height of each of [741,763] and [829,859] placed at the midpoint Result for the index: 3.4 mm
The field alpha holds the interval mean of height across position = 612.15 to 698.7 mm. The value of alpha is 46.6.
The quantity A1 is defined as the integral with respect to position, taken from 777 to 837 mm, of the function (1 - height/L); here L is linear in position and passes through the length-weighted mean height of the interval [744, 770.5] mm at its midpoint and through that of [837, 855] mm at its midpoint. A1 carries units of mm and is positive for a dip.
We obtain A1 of 4.1 mm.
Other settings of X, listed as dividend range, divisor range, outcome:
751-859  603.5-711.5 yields 1.11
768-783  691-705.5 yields 1.07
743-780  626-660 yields 1.25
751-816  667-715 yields 1.06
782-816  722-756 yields 1.05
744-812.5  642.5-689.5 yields 1.10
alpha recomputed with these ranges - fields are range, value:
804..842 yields 45.4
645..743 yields 53.3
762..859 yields 52.4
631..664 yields 47.3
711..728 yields 55.4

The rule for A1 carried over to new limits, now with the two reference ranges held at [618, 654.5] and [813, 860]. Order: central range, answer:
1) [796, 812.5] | -4.01 mm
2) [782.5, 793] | -3.25 mm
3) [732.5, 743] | -2.89 mm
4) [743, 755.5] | -2.57 mm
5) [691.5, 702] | -2.77 mm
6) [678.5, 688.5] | -2.70 mm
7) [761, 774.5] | -3.47 mm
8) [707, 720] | -3.49 mm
